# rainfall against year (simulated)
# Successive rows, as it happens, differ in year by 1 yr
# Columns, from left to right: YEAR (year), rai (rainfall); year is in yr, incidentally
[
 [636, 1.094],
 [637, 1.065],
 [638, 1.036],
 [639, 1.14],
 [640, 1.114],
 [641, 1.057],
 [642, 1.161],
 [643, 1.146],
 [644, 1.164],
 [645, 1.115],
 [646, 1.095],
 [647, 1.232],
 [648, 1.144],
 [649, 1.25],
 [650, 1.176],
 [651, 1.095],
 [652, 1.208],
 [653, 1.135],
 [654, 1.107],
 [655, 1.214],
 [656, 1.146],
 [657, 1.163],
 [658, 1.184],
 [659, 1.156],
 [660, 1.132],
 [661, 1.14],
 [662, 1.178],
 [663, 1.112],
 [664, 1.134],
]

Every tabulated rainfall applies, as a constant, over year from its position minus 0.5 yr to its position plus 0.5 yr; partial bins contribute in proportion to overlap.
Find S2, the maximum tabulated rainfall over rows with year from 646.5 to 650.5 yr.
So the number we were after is 1.25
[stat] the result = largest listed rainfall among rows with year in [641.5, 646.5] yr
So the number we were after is 1.164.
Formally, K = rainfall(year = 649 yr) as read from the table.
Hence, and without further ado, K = 1.25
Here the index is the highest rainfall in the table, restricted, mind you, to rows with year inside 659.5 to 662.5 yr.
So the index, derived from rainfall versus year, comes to 1.178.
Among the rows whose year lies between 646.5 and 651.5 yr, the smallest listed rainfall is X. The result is 1.095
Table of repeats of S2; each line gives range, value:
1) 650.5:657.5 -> 1.214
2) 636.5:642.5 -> 1.161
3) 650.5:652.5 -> 1.208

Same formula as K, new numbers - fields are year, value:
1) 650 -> 1.176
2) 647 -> 1.232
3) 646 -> 1.095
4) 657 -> 1.163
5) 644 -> 1.164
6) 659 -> 1.156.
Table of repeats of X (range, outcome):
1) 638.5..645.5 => 1.057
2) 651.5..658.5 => 1.107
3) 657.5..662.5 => 1.132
